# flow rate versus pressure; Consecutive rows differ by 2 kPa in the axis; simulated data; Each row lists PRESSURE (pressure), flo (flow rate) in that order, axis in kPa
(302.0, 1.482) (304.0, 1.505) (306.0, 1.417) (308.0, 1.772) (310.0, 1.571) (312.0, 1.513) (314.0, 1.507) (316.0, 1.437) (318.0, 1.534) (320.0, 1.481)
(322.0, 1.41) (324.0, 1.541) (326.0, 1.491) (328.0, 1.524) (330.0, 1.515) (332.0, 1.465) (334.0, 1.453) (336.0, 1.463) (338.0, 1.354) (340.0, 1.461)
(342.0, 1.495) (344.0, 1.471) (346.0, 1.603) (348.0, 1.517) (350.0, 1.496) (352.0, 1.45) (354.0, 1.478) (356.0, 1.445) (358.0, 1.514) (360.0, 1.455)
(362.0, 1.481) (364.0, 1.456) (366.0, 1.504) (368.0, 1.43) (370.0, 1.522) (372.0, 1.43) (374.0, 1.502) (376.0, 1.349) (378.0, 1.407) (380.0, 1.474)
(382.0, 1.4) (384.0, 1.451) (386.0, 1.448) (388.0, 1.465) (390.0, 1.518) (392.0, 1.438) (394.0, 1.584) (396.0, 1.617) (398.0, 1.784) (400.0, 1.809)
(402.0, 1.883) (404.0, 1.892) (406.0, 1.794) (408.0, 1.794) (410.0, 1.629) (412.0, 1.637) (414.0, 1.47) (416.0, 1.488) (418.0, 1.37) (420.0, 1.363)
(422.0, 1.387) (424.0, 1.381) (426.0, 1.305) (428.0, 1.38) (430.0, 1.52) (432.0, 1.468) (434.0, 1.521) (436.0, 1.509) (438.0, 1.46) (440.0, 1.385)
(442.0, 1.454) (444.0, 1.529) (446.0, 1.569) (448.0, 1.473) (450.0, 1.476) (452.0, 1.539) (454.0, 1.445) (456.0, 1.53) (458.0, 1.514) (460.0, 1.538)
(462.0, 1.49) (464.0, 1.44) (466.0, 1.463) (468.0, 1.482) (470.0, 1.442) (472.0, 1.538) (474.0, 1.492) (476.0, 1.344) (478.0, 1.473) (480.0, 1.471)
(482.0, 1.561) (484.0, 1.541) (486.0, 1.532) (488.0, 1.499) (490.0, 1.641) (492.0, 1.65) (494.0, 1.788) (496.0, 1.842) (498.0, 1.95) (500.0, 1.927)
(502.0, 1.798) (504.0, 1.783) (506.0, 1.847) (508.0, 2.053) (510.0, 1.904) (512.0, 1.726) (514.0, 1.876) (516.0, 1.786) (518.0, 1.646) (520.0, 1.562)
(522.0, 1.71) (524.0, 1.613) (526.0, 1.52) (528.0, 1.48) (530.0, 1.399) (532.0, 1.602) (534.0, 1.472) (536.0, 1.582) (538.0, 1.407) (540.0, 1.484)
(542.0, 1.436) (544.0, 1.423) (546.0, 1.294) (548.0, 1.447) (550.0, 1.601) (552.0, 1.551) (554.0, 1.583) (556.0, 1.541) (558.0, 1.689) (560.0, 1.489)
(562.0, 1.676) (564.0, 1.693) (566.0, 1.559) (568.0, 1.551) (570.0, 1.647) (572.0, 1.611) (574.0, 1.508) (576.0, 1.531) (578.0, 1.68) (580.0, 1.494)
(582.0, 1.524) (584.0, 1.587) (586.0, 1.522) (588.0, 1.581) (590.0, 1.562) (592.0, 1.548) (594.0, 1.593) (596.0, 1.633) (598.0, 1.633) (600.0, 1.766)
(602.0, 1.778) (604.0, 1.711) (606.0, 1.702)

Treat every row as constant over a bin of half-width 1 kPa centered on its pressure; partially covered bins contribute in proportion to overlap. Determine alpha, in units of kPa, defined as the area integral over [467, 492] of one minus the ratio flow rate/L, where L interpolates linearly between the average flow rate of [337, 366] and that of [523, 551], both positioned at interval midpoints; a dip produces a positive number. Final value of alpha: -0.44 kPa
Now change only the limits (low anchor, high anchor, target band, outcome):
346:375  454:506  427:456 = 1.4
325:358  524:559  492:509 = -4.1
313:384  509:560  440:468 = 0.7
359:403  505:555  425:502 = 1.5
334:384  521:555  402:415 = -2.1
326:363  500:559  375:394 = 0.8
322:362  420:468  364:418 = -3.2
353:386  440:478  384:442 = -2.9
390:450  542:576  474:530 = -4.7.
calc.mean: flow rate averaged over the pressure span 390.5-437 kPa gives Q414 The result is 1.57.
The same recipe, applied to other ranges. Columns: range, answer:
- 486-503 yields 1.75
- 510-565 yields 1.57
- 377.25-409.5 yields 1.61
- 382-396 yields 1.49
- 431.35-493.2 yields 1.5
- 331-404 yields 1.51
